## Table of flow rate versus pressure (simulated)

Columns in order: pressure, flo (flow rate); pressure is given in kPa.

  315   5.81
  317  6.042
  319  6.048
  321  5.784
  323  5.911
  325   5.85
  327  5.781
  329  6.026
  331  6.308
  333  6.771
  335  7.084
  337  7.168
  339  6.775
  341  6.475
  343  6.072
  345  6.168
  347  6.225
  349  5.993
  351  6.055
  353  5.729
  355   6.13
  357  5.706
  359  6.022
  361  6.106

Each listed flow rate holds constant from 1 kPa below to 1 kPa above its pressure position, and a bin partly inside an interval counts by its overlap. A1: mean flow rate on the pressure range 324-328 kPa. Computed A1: 5.82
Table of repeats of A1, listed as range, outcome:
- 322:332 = 5.98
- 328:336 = 6.55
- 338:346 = 6.37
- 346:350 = 6.11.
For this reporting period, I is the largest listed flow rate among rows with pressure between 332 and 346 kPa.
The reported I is 7.168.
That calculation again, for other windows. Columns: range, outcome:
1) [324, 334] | 6.771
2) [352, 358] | 6.13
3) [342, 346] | 6.168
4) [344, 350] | 6.225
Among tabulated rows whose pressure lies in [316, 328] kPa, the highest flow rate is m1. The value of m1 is 6.048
